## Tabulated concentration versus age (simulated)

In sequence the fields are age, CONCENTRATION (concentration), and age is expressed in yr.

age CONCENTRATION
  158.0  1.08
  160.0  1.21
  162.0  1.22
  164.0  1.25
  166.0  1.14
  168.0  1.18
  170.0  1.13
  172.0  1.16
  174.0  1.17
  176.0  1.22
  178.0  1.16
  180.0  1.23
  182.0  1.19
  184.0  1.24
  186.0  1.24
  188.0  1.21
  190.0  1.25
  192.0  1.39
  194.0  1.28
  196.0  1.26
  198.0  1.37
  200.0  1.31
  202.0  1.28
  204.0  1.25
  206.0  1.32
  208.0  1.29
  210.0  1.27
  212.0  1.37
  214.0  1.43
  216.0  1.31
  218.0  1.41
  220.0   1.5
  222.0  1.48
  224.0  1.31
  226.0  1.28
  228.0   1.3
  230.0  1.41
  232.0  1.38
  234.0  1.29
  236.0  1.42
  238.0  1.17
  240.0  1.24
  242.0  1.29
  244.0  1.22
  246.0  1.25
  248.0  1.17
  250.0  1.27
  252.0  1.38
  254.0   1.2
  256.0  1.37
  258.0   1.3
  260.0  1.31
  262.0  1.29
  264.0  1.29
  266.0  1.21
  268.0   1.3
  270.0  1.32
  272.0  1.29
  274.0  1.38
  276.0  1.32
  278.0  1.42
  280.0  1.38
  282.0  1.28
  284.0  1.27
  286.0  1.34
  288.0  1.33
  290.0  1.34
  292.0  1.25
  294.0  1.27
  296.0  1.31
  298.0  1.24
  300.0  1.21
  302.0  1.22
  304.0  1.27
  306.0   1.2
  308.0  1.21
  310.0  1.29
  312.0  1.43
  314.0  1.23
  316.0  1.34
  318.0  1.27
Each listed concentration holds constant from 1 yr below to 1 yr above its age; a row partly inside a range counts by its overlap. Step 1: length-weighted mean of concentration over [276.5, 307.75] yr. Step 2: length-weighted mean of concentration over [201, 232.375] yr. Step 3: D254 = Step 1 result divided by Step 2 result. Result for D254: 1.0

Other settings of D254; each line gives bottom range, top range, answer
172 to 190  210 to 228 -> 1.14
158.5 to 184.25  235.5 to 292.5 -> 1.09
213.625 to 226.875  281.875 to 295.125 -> 0.94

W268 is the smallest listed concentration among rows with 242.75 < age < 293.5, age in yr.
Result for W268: 1.17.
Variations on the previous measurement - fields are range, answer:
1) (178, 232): 1.16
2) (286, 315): 1.2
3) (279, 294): 1.25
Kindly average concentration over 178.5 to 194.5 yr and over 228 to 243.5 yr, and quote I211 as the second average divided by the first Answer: 1.05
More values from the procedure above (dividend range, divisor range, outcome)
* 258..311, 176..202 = 1.02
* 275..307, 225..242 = 0.99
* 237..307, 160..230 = 1.00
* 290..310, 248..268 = 0.97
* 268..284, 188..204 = 1.03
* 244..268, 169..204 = 1.03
